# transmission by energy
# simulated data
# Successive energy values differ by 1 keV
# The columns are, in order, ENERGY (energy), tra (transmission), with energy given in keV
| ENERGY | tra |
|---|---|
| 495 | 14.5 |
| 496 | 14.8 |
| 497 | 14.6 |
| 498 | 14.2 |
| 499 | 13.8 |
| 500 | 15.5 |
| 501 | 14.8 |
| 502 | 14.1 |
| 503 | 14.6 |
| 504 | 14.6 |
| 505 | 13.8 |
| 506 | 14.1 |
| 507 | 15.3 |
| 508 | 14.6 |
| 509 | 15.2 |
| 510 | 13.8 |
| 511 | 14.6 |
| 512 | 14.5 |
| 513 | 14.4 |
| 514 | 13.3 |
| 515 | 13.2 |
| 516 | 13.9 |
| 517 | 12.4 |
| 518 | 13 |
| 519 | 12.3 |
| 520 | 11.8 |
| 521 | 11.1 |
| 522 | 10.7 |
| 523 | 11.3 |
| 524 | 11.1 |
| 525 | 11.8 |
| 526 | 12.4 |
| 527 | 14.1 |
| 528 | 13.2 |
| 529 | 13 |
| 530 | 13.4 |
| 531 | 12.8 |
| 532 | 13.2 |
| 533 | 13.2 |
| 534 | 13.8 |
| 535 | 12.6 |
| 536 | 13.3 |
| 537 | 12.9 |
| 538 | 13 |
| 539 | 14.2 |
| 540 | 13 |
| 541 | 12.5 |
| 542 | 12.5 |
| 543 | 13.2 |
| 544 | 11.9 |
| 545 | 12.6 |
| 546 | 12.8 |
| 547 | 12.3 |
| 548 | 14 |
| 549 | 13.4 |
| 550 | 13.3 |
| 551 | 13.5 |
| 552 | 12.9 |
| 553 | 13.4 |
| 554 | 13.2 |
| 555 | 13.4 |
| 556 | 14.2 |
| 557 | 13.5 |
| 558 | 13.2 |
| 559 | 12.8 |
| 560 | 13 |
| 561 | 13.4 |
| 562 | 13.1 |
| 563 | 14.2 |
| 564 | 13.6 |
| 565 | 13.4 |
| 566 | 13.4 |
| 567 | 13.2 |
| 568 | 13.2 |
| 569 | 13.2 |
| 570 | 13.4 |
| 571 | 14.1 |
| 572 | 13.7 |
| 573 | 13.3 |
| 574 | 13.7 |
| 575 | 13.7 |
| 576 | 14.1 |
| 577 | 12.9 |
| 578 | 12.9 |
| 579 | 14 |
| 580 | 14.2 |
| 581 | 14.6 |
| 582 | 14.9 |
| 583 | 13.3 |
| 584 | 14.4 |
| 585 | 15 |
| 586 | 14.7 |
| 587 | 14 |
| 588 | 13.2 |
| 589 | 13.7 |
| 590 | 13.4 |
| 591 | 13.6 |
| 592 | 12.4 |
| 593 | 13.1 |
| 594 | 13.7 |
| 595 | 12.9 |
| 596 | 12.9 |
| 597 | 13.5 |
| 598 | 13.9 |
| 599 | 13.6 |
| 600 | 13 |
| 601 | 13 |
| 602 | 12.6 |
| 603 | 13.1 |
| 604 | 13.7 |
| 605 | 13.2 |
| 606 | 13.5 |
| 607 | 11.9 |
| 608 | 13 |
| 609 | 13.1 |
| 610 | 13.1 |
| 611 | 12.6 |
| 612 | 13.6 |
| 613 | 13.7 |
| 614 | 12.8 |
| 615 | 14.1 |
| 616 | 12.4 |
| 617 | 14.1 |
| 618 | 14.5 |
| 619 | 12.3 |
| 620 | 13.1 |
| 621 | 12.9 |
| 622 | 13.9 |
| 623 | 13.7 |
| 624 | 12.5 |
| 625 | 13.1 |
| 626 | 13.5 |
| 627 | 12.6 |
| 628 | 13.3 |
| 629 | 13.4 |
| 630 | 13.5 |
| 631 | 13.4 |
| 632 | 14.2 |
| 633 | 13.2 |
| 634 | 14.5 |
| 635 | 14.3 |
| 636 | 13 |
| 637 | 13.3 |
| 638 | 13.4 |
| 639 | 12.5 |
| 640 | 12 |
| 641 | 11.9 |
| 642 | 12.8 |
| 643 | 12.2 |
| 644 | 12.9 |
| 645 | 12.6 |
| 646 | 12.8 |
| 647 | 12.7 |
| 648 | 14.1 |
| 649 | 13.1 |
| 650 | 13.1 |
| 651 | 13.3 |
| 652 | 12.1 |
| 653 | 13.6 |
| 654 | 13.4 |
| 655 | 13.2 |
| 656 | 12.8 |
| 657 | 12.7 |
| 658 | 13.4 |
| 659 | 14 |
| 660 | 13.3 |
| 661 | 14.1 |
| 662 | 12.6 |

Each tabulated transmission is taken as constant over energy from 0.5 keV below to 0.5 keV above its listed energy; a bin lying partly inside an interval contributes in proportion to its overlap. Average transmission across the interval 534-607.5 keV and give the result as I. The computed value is 13.4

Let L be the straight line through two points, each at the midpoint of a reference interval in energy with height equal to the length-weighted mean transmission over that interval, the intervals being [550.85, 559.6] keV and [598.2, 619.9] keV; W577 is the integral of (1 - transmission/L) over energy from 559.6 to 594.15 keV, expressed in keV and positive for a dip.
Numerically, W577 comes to -1.0 keV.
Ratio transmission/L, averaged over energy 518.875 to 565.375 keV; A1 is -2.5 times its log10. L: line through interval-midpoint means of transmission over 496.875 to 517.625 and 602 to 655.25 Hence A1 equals 0.08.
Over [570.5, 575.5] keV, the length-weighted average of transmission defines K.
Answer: 13.7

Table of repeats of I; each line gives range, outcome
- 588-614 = 13.2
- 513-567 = 13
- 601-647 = 13.1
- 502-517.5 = 14.2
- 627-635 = 13.6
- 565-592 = 13.7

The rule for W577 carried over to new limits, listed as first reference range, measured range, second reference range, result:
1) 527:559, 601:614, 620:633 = 0.2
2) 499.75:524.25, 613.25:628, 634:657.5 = -0.2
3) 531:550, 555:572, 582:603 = -0.3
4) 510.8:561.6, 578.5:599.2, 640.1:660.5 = -1.2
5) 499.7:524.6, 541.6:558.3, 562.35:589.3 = 0.6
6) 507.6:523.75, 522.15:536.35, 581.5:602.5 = 0.5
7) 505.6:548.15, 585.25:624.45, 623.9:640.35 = -0.1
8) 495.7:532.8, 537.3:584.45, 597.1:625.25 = -0.1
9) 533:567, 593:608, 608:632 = 0.1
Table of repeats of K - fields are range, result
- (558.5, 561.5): 13.1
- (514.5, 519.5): 13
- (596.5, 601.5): 13.4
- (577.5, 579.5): 13.4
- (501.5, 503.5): 14.3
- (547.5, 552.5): 13.4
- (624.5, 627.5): 13.1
